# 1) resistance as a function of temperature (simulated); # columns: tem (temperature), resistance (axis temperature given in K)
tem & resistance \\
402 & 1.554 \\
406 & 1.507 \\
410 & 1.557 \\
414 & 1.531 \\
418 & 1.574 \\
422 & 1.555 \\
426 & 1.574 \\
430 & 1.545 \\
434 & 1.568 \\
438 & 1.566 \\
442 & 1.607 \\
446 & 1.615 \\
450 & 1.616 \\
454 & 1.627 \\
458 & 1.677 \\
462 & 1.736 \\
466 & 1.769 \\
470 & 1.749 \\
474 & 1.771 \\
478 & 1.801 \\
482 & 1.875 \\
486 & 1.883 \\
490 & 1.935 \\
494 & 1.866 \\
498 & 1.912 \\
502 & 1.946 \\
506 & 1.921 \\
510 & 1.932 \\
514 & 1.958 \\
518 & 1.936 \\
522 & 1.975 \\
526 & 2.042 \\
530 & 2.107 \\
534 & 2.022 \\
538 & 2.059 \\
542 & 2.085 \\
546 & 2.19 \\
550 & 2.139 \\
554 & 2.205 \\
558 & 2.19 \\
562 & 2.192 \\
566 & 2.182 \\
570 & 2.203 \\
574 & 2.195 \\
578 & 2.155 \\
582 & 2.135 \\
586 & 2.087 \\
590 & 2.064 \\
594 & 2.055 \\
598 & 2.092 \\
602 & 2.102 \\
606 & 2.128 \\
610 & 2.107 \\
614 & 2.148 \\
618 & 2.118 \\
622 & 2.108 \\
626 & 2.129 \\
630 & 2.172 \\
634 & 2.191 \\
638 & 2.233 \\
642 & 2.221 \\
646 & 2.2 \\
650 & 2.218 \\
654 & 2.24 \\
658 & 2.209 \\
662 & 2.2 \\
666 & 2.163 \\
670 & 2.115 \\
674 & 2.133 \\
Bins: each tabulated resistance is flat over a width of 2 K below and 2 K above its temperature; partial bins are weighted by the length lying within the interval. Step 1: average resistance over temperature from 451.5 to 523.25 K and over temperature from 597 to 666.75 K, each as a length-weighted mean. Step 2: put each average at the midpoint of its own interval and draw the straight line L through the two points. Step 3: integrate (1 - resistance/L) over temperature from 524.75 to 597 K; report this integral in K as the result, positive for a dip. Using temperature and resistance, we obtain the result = -4.3 K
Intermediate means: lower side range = 1.85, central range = 2.13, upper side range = 2.17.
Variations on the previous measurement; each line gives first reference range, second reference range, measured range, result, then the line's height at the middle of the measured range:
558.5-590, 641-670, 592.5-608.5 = 0.56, 2.17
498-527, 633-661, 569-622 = -0.14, 2.12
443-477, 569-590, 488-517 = -1.09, 1.86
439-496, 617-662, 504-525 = -0.90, 1.87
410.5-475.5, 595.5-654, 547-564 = -1.98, 1.96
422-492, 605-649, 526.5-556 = -2.82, 1.93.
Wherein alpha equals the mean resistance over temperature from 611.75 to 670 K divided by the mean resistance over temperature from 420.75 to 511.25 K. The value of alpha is 1.25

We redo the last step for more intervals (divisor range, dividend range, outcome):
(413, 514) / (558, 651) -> 1.24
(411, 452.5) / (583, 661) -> 1.36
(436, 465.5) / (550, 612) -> 1.30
